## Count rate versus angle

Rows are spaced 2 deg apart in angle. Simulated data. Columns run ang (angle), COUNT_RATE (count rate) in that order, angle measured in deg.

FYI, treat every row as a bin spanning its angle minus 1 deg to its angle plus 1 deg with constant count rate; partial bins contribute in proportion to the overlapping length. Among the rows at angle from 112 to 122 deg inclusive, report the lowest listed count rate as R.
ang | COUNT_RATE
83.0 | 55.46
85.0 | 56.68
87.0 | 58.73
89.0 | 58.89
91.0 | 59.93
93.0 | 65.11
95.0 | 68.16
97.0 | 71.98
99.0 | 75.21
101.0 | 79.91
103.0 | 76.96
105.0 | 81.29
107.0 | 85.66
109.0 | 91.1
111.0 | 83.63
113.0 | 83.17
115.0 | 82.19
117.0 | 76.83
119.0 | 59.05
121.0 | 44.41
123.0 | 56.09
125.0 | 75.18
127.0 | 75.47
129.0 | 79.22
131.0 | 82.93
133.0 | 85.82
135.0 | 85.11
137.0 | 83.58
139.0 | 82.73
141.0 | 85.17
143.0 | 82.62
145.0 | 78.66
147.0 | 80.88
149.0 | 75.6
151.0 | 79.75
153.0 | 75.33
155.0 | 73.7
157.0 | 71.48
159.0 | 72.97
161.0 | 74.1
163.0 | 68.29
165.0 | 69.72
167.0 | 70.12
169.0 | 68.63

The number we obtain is 44.41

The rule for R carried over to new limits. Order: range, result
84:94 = 56.68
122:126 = 56.09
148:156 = 73.7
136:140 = 82.73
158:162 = 72.97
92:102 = 65.11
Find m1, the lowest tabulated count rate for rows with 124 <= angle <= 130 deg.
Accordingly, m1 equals 75.18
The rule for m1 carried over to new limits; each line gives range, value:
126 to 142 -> 75.47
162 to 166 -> 68.29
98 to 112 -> 75.21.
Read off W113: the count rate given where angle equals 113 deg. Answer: 83.17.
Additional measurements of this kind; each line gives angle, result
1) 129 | 79.22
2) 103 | 76.96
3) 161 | 74.1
